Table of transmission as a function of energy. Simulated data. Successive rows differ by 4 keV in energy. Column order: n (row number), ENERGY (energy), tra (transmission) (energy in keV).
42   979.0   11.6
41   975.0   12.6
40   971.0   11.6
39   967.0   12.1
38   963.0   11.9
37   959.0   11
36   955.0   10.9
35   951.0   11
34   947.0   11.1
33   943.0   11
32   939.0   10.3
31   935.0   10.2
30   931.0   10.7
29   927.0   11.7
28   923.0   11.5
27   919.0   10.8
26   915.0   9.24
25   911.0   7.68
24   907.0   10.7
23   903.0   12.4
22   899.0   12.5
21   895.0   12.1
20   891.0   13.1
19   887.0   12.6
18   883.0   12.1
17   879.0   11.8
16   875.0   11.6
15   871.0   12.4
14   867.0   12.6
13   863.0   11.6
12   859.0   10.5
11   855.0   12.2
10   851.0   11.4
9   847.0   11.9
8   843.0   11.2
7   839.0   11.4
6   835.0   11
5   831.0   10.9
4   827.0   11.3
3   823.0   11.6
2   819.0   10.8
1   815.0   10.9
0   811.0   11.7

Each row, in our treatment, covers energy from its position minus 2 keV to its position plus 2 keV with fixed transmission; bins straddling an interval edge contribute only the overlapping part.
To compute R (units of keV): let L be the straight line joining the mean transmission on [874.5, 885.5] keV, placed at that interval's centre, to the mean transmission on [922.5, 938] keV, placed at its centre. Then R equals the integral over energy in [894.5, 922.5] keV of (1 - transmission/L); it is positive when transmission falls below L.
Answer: 1.53 keV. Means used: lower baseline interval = 11.9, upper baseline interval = 10.9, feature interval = 10.7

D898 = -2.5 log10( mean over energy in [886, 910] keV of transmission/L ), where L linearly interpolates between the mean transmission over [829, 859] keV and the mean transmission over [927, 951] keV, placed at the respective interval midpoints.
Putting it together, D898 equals -0.09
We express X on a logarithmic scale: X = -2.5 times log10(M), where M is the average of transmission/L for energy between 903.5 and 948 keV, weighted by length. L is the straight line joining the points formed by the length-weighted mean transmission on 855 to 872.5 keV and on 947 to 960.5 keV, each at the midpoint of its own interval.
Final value 0.07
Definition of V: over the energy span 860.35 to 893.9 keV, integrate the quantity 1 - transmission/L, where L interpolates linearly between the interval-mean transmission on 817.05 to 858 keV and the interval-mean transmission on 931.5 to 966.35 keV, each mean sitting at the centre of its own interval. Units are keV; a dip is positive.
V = -2.9 keV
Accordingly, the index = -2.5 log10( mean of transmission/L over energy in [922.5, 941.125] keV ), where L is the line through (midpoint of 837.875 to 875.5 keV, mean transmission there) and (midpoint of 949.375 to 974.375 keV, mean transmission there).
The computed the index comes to 0.069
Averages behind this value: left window 11.7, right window 11.5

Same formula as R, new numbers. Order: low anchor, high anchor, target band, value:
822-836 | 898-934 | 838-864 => -0.9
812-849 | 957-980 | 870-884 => -0.6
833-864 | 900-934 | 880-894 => -2.0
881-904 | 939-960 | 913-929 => 1.2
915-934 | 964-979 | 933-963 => 1.6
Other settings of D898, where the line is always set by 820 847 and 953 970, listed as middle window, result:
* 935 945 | 0.09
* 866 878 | -0.07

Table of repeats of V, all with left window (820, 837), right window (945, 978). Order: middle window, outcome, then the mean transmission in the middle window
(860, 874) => -0.94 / 12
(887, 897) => -1.11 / 12.6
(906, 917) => 2.24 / 9.07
